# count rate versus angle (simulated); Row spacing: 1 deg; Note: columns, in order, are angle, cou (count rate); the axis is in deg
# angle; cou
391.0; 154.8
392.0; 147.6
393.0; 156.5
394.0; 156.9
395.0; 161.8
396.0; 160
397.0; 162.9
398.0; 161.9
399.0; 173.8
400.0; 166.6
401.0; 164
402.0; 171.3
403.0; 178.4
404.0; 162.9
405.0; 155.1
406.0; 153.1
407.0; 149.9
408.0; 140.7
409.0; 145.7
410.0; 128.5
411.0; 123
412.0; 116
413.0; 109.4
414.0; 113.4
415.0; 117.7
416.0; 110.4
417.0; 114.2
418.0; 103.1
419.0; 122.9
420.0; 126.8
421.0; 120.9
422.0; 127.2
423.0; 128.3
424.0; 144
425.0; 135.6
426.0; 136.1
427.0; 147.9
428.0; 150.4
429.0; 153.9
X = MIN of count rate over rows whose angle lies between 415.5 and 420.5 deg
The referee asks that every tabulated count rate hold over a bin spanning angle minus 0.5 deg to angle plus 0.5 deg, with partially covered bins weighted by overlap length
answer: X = 103.1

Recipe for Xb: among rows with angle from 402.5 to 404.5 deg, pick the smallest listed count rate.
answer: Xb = 162.9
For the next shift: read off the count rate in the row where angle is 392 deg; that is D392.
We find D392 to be 147.6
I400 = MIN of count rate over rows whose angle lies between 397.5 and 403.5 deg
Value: 161.9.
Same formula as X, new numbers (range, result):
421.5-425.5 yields 127.2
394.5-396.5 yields 160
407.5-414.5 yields 109.4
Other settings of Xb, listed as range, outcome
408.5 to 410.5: 128.5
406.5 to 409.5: 140.7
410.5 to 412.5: 116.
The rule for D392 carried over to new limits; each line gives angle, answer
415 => 117.7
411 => 123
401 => 164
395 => 161.8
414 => 113.4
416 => 110.4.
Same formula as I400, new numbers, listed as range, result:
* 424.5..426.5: 135.6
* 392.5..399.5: 156.5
